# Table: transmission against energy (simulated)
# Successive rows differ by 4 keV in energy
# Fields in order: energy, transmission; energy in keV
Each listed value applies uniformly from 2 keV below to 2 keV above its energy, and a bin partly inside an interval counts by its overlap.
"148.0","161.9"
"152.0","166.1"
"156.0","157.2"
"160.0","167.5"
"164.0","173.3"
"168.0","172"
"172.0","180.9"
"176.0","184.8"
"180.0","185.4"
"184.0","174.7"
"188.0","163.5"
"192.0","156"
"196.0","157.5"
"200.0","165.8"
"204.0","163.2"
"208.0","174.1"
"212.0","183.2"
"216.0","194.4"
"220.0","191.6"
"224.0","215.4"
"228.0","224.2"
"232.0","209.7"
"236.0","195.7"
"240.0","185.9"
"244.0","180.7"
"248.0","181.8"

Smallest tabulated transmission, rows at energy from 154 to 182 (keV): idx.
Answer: 157.2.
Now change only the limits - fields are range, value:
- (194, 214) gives 157.5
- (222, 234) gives 209.7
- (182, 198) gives 156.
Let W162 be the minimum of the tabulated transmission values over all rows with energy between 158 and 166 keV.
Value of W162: 167.5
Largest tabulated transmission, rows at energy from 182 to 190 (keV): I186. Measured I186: 174.7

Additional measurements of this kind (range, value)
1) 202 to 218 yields 194.4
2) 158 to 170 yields 173.3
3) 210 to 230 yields 224.2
